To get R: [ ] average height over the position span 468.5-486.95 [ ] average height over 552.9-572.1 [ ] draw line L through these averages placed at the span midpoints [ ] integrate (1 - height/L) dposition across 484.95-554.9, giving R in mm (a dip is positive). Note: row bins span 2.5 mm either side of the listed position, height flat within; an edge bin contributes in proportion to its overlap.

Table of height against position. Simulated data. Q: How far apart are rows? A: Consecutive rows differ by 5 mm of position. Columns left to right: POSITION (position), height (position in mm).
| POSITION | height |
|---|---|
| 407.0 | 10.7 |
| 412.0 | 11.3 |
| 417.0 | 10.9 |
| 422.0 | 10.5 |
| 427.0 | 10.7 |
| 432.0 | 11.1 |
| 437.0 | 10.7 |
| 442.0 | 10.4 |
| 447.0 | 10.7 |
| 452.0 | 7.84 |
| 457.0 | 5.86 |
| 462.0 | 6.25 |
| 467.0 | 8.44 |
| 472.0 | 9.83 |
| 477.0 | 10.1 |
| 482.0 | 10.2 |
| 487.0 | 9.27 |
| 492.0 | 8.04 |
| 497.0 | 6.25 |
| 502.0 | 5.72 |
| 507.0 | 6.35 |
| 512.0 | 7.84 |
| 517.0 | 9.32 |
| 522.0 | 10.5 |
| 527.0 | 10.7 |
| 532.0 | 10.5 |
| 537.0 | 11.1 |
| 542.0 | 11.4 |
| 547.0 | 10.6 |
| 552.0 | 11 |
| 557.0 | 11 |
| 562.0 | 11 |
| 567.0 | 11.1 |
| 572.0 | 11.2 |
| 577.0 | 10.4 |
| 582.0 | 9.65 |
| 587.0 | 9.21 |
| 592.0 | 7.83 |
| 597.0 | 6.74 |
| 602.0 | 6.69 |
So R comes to 8.63 mm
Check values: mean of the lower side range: 9.85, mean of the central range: 9.19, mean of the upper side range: 11.1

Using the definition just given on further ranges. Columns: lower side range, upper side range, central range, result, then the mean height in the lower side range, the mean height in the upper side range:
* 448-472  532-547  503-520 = 3.7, 7.61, 11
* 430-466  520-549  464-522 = 8.7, 8.93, 10.8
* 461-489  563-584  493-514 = 6.5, 9.16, 10.6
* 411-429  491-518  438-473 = 2.9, 10.8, 7.09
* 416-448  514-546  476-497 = 3.2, 10.7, 10.5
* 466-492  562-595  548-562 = -1.6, 9.49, 9.93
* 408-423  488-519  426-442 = -1.0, 10.9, 7.32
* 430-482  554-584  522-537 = -0.7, 9.15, 10.7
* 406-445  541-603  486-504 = 5.5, 10.8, 9.87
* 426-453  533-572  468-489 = 1.6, 10.3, 11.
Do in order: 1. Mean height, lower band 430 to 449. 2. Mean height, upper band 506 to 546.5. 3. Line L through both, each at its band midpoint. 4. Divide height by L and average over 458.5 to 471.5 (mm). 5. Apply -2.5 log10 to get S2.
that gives 0.345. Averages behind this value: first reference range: 10.7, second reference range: 9.88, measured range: 7.61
